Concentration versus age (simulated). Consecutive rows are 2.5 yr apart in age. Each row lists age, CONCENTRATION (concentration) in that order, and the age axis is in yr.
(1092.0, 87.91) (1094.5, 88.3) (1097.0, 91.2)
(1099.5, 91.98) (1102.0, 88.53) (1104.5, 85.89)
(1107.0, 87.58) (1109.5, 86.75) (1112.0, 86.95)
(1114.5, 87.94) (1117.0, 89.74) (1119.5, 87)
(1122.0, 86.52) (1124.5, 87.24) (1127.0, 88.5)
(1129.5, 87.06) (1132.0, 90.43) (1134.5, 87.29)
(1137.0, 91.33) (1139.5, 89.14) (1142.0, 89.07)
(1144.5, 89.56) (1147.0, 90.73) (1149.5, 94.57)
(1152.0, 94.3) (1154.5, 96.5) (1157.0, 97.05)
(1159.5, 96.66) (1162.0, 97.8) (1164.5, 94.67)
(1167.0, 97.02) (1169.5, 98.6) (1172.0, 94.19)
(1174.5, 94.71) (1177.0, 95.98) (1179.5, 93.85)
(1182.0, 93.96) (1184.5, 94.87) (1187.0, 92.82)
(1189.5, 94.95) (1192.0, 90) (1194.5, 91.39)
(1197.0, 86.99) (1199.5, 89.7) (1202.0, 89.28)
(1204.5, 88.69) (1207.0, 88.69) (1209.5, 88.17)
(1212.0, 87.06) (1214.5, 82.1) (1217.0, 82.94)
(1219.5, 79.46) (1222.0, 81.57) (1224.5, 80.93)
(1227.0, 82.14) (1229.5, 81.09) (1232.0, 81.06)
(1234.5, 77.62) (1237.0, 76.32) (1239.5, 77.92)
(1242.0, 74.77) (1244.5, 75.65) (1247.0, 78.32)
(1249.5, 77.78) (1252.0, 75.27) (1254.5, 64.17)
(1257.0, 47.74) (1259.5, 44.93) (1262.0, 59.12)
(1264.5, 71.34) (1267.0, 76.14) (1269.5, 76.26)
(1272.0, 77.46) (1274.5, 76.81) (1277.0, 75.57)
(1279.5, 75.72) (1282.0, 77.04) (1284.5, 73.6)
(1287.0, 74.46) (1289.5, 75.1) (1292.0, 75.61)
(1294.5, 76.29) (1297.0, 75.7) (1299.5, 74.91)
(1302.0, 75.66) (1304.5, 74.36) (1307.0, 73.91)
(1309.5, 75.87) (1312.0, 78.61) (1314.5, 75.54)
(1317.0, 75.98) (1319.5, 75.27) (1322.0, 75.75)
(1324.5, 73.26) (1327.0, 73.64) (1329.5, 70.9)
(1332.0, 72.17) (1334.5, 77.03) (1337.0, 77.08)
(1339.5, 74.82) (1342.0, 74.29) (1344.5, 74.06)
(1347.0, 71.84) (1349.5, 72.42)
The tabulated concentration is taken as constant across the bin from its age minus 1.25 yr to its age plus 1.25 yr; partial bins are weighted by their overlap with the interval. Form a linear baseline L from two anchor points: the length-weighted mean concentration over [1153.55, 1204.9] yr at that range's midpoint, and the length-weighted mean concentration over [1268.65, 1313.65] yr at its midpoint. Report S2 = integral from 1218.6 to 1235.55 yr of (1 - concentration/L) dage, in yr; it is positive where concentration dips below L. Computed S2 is 1.1 yr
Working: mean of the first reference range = 93.9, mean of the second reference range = 75.7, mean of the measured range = 80.6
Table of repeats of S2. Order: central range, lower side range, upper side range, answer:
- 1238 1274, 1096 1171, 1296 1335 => 4.6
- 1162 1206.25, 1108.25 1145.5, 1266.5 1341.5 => -4.7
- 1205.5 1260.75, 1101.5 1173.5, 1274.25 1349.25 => 3.8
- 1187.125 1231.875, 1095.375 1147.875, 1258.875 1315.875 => -3.0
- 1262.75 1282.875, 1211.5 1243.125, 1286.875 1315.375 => 0.5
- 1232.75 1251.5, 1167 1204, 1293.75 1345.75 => 1.9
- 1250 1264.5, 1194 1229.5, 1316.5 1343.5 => 3.7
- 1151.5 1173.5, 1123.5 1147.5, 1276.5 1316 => -2.4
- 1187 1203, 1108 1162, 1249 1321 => -1.4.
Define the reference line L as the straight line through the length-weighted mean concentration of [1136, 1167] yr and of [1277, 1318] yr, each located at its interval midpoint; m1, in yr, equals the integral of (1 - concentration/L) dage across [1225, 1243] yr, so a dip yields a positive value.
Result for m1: 1.0 yr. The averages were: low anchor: 93.6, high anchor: 75.5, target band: 78.9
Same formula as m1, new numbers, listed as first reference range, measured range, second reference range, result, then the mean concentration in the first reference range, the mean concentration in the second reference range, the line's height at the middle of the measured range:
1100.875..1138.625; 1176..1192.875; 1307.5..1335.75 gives -2.0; 87.9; 74.9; 83.7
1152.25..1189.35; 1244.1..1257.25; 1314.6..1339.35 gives 2.1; 95.6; 74.6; 84.9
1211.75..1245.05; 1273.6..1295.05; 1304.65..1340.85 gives 0.4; 79.9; 75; 77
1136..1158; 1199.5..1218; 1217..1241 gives -0.9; 92.4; 79.9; 83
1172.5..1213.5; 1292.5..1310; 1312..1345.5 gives 0.6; 91.3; 74.8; 78.1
